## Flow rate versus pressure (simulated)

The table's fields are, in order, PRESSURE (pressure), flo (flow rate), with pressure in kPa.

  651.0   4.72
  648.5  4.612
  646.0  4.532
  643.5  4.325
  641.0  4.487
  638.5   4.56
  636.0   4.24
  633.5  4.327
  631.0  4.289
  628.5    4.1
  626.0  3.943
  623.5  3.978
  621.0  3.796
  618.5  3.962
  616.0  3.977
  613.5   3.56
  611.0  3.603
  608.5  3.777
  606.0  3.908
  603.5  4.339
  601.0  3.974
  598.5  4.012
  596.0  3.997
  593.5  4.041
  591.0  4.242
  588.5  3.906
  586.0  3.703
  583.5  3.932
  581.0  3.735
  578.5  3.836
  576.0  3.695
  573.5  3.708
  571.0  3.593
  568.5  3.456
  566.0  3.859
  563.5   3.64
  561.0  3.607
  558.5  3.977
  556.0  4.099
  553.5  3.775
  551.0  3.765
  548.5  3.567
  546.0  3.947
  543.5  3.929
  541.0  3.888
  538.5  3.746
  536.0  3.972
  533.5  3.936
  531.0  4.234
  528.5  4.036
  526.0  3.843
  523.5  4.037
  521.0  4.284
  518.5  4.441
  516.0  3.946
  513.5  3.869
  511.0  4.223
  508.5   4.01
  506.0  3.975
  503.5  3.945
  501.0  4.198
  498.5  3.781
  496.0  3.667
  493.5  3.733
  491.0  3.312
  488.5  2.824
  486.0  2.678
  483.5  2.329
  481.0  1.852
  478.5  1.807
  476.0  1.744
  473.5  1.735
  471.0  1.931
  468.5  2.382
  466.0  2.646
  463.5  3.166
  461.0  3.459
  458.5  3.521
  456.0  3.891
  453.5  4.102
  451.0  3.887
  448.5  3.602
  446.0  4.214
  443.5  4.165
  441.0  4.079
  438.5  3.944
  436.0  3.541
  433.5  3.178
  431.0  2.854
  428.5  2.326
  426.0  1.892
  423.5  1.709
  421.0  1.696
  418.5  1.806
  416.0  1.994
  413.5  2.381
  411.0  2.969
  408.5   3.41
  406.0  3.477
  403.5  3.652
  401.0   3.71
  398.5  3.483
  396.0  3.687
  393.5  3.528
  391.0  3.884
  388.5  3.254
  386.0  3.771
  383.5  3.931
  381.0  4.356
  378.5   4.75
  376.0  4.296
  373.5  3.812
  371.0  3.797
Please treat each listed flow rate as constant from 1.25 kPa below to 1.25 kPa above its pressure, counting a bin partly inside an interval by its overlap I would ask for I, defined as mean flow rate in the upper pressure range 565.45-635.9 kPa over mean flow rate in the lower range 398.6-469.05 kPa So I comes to 1.24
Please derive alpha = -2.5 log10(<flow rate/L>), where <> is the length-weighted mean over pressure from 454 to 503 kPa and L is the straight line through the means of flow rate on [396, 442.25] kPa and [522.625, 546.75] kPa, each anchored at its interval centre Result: 0.18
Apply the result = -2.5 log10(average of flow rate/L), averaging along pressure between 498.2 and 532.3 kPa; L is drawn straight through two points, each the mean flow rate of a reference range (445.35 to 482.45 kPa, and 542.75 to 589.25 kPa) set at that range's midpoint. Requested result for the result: -0.21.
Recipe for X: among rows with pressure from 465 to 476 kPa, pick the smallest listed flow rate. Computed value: 1.735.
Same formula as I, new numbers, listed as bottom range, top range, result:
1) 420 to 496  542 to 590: 1.28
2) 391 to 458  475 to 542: 1.11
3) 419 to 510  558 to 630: 1.25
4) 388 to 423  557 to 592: 1.25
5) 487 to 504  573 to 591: 1.06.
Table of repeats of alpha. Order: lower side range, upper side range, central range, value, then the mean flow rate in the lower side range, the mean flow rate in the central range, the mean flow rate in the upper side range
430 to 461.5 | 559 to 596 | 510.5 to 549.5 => -0.06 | 3.74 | 3.99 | 3.79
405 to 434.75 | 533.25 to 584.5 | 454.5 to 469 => -0.13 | 2.47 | 3.23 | 3.79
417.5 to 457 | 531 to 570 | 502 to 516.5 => -0.12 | 3.18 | 4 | 3.82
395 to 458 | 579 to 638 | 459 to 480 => 0.37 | 3.19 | 2.39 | 3.98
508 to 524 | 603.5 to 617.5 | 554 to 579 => 0.06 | 4.12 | 3.75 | 3.82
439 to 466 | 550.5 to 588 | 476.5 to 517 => 0.13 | 3.76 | 3.35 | 3.76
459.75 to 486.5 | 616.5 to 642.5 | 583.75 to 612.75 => -0.04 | 2.33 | 3.95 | 4.16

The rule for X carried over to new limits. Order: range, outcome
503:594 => 3.456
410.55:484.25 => 1.696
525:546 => 3.746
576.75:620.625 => 3.56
